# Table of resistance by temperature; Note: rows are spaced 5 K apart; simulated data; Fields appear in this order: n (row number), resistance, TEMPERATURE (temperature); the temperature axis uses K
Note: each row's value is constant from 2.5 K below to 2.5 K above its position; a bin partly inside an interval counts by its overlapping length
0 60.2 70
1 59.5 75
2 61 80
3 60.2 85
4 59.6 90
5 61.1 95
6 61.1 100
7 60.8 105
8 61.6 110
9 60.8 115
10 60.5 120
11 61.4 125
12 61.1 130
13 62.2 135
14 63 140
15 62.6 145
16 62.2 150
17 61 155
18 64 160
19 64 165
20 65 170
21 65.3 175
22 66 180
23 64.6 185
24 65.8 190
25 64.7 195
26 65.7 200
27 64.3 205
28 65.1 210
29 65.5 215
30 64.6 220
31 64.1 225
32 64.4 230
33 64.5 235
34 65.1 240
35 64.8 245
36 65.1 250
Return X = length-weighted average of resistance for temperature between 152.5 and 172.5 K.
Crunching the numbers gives 63.5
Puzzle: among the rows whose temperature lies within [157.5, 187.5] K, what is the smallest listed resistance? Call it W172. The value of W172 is 64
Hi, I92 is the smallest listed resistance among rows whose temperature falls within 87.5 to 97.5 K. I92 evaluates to 59.6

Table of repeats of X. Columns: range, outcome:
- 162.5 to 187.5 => 65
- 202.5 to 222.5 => 64.9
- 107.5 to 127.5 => 61.1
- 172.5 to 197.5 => 65.3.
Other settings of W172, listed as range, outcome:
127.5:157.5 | 61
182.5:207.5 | 64.3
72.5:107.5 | 59.5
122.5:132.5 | 61.1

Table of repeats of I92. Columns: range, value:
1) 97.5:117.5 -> 60.8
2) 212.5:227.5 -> 64.1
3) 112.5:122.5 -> 60.5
